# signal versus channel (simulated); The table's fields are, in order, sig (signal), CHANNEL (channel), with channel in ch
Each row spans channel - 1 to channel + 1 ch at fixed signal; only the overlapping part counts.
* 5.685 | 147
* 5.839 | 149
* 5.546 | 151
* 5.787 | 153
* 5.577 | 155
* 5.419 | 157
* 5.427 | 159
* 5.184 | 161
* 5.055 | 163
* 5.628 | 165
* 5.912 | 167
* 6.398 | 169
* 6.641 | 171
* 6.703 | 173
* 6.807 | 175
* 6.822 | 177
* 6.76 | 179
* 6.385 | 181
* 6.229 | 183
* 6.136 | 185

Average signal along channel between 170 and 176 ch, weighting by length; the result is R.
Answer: 6.72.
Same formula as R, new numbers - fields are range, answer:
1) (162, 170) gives 5.75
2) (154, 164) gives 5.33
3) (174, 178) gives 6.81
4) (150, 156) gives 5.64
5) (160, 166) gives 5.29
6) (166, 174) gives 6.41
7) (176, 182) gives 6.66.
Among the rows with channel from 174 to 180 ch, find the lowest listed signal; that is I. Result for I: 6.76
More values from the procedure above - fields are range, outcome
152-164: 5.055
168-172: 6.398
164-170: 5.628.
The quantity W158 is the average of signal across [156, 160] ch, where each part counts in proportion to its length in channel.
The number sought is 5.42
